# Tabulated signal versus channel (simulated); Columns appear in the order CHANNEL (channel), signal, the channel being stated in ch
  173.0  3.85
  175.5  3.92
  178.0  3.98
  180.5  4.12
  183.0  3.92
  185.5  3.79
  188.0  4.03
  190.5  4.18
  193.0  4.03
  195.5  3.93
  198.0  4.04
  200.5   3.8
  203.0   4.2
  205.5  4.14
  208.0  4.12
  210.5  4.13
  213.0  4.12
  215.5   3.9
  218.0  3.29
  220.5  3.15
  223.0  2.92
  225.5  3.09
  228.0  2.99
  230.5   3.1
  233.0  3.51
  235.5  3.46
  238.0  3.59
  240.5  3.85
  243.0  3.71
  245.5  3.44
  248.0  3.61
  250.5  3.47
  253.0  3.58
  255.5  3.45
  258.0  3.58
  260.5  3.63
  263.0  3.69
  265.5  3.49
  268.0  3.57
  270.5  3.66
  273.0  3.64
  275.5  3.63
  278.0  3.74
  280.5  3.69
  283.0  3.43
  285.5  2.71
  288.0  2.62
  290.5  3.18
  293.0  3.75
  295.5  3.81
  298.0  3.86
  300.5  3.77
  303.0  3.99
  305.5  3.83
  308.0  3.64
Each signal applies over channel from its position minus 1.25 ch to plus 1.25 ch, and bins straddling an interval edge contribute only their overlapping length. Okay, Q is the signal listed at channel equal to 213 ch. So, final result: 4.12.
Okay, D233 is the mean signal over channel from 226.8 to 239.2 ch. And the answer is 3.33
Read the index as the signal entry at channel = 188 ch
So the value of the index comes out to 4.03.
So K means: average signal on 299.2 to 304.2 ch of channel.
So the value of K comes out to 3.88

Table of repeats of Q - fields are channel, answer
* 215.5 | 3.9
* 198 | 4.04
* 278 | 3.74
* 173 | 3.85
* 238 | 3.59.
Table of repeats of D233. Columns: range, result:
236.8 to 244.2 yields 3.72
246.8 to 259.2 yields 3.54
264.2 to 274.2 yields 3.59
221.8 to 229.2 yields 3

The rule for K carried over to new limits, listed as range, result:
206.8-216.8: 4.06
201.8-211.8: 4.15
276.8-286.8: 3.39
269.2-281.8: 3.67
